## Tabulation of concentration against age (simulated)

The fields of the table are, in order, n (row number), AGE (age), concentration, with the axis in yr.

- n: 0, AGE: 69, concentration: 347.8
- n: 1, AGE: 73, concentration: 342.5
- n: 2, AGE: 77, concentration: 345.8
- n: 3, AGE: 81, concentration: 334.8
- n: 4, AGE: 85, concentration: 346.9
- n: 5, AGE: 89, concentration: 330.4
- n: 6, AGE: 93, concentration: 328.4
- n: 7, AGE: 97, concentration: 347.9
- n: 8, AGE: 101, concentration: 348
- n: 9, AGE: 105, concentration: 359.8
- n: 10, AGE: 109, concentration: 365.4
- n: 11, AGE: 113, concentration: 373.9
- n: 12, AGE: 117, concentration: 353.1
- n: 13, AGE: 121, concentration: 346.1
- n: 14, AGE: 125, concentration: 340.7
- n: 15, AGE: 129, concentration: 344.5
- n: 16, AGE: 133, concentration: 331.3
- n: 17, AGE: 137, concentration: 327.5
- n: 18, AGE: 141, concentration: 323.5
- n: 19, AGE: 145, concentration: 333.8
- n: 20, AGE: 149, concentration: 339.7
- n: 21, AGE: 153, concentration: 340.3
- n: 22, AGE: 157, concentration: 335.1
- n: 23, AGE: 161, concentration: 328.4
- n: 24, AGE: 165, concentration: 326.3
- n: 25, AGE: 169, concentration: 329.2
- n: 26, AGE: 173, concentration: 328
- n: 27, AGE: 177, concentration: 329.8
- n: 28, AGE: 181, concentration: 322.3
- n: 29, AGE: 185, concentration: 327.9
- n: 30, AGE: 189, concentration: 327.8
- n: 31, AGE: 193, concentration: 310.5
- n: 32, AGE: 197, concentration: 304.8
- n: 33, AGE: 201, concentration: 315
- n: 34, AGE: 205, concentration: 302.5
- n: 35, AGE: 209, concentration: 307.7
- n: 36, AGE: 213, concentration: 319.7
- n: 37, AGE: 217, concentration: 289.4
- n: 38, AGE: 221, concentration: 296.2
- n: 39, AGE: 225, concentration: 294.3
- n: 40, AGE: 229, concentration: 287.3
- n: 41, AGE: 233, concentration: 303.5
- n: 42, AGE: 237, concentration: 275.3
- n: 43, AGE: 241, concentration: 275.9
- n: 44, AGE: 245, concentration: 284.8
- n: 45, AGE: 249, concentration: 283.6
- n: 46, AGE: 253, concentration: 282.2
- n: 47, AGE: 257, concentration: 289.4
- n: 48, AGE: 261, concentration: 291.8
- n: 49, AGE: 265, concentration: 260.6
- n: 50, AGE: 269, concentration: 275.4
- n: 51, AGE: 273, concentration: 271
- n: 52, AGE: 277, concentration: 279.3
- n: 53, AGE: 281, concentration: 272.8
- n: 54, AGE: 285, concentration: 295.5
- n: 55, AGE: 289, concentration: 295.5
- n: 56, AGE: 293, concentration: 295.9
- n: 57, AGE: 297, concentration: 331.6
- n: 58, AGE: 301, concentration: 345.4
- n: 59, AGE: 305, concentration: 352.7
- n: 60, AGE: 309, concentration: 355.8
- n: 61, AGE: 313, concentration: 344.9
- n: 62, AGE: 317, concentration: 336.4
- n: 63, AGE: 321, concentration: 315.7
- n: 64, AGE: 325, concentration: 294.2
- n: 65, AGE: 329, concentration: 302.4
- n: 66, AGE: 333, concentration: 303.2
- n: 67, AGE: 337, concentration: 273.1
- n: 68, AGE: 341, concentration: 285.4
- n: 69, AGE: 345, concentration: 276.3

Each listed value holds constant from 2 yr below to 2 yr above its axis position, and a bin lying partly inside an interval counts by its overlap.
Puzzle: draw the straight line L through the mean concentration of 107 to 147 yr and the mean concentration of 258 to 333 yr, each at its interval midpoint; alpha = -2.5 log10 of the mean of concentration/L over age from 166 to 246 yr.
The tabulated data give 0.07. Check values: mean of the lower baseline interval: 344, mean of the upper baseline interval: 306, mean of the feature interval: 307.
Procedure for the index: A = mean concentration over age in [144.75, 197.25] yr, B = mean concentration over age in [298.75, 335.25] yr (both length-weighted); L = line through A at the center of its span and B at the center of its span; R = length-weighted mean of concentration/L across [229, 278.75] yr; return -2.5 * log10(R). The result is 0.17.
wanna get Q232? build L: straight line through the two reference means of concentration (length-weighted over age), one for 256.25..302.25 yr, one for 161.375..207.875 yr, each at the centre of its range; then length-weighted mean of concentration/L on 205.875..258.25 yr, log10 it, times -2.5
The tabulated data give 0.05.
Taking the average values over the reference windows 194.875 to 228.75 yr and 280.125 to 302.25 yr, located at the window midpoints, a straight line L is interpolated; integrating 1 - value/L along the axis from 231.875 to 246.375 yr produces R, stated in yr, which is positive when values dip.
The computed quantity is 1.0 yr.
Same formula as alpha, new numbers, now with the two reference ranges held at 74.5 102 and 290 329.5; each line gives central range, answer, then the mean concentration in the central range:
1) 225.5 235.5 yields 0.13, 294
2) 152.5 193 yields 0.02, 328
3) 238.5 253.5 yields 0.18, 281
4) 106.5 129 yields -0.05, 355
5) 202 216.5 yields 0.08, 308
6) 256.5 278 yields 0.19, 277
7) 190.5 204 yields 0.08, 310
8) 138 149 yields 0.02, 331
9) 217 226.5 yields 0.13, 294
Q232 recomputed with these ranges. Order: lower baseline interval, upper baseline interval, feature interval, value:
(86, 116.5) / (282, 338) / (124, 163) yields 0.03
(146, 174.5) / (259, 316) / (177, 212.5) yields 0.03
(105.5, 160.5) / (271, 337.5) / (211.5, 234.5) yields 0.10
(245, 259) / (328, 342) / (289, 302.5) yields -0.11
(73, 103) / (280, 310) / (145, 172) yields 0.00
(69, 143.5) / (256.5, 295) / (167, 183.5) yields -0.03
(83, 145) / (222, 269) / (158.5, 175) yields -0.03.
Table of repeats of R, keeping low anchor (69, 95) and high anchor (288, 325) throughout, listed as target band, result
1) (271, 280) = 1.5 yr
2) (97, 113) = -1.0 yr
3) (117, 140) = -0.1 yr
